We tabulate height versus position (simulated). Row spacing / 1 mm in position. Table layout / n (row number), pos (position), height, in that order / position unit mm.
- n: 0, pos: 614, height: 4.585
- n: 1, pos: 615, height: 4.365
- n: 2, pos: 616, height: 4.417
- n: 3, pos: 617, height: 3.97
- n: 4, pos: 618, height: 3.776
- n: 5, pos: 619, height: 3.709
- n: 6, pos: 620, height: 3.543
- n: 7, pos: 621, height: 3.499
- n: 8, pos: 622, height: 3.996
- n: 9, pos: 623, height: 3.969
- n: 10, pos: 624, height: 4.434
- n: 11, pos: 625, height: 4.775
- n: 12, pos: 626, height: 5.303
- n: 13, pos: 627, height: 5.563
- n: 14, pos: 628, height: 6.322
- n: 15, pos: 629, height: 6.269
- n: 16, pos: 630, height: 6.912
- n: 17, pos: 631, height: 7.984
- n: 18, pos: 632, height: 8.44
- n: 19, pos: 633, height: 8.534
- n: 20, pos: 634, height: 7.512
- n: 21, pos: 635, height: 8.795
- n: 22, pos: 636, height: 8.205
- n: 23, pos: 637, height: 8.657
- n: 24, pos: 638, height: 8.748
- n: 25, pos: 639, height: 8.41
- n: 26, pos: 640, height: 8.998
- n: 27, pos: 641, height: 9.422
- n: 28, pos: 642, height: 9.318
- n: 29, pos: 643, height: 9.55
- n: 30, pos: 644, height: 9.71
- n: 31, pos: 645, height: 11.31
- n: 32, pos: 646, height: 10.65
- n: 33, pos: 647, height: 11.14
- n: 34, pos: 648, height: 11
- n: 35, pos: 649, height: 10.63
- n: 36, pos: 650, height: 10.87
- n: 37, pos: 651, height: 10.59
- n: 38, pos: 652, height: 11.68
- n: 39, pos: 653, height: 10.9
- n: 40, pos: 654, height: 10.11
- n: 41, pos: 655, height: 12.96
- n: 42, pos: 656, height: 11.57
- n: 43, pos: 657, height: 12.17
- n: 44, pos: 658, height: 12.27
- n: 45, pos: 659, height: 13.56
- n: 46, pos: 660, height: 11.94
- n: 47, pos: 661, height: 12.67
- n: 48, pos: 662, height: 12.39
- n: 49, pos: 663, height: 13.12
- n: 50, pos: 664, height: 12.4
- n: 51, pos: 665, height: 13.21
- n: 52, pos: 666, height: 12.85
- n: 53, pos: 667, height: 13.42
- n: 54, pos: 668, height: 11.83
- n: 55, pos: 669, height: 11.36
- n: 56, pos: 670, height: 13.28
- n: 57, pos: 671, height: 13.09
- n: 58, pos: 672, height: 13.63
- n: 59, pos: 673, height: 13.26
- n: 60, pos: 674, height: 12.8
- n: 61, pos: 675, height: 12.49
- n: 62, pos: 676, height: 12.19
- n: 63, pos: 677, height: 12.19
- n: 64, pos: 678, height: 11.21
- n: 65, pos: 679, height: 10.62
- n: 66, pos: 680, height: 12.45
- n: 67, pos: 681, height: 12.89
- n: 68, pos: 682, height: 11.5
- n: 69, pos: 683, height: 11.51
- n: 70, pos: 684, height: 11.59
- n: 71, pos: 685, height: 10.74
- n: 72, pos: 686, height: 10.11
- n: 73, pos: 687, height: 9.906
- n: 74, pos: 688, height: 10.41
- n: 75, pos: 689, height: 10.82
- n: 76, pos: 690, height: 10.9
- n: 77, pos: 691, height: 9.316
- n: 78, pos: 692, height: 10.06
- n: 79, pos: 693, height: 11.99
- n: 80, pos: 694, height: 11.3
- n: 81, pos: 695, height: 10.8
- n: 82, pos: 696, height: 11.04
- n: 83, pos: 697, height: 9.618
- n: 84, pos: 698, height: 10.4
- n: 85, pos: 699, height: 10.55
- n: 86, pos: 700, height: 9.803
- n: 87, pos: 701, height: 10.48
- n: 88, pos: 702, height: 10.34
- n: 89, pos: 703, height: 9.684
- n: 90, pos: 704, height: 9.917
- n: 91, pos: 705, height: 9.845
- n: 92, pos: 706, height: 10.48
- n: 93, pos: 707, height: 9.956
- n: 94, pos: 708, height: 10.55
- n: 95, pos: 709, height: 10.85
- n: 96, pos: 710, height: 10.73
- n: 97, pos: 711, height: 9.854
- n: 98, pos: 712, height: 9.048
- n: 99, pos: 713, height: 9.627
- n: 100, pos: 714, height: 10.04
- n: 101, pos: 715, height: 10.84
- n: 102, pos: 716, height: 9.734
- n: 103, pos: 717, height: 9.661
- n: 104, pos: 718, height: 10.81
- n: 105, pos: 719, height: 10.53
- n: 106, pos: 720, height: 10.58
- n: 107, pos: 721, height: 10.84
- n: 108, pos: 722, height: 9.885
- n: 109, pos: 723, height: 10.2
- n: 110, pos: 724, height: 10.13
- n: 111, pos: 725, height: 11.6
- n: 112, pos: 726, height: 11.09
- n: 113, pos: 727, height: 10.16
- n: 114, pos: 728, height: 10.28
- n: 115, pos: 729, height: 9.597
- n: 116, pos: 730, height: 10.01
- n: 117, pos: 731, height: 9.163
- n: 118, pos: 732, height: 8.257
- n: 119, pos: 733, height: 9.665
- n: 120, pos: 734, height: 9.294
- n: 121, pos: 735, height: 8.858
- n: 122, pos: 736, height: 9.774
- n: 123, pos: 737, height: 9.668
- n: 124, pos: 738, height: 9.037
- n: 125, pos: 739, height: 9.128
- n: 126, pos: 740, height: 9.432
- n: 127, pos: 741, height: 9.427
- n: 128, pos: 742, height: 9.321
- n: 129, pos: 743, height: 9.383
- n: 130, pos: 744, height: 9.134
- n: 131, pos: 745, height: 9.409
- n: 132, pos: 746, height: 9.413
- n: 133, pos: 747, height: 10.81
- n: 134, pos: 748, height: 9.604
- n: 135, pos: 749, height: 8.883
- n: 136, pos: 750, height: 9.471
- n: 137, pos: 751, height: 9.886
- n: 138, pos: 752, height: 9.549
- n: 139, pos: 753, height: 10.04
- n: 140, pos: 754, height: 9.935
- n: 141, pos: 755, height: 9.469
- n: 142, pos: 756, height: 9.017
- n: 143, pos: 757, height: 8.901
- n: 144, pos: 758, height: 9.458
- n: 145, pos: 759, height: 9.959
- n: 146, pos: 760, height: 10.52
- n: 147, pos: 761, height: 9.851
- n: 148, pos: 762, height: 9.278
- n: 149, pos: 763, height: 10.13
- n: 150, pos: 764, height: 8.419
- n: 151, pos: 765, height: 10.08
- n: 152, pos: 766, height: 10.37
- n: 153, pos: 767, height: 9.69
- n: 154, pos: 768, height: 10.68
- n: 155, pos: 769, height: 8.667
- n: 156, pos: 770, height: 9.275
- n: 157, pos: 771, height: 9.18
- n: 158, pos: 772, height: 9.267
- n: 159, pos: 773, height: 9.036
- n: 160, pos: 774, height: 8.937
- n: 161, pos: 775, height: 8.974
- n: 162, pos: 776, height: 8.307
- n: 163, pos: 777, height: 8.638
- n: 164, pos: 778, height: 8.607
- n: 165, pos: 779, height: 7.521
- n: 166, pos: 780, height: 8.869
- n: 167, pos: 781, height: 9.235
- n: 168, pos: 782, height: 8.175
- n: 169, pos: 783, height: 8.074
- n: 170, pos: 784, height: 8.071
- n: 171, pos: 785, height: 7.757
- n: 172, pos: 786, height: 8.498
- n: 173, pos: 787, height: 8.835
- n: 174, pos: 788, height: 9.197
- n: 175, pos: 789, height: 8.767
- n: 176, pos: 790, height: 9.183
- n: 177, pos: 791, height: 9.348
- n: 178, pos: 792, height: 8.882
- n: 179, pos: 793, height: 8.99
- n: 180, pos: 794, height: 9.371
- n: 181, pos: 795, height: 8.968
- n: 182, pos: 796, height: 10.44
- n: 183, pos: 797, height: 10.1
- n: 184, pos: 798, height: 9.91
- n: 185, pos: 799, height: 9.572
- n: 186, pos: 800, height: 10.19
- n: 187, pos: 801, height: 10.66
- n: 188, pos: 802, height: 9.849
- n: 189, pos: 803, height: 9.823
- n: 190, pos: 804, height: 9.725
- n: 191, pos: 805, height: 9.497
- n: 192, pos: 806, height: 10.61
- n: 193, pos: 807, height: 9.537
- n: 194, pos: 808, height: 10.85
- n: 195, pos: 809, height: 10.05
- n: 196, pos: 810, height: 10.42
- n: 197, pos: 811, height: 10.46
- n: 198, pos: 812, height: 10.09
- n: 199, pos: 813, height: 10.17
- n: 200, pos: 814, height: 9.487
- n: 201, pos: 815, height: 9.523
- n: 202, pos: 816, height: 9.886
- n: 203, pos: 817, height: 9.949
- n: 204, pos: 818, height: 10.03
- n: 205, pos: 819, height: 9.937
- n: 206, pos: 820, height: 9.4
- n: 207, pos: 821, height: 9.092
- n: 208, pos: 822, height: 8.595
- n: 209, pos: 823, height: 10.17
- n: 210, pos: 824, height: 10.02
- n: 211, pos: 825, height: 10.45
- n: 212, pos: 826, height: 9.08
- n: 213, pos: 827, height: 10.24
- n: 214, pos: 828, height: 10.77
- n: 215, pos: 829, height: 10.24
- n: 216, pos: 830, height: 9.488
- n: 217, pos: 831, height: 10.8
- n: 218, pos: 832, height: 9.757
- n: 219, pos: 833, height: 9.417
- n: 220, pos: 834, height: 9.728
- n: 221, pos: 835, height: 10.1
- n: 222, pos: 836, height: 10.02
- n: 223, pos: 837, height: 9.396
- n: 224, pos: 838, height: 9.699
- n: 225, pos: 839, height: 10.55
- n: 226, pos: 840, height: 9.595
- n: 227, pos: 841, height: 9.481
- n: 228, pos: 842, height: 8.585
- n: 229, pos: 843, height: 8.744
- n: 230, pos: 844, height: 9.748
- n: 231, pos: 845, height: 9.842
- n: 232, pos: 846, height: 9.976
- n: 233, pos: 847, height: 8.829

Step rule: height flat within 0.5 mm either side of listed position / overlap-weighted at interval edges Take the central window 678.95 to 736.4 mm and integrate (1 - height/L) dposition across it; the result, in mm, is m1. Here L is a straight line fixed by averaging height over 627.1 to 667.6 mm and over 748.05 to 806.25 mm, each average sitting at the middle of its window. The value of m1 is -2.8 mm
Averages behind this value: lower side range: 10.3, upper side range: 9.32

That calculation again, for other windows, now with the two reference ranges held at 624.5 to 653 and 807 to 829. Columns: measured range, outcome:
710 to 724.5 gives -1.3 mm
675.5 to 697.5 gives -4.7 mm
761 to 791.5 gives 2.2 mm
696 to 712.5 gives -1.7 mm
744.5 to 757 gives -0.1 mm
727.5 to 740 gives 0.0 mm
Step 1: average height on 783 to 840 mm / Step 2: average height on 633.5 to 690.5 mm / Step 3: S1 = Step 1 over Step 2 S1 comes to 0.9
